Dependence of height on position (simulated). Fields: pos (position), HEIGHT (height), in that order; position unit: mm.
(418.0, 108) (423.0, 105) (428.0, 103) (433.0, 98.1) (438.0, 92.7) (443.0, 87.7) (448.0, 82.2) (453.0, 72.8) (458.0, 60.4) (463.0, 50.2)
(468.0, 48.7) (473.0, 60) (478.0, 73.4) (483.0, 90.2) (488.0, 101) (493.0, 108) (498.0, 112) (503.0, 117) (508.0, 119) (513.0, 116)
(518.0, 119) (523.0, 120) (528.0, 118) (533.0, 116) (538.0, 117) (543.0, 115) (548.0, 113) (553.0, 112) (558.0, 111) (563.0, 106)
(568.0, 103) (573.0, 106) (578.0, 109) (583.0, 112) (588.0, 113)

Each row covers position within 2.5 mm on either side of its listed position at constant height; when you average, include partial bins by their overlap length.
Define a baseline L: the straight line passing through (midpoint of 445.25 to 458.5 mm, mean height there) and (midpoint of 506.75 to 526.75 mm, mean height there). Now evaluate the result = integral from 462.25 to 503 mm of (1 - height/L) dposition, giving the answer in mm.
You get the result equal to 5.4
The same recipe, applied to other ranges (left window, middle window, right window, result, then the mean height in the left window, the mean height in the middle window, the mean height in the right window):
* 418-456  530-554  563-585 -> -2.6 mm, 92.3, 115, 107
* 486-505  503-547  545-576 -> -3.3 mm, 110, 117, 109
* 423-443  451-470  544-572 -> 8.0 mm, 97.5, 57.9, 109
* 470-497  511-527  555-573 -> -3.8 mm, 87.2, 118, 107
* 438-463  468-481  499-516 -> 4.0 mm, 74.9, 64.1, 117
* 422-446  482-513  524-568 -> -1.0 mm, 96.5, 109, 113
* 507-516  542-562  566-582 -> -0.3 mm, 117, 112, 107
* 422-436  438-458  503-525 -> 4.8 mm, 101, 79.8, 118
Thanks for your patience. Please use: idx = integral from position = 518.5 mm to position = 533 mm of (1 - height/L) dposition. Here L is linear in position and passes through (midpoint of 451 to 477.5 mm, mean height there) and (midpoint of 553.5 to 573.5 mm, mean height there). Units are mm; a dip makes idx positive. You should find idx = -4.8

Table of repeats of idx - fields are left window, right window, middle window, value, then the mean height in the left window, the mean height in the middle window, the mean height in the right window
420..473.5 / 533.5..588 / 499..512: -2.9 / 79.2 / 117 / 111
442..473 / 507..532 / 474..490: 0.3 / 65.4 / 85.2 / 118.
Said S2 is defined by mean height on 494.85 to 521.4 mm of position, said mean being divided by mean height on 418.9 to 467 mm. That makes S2 1.40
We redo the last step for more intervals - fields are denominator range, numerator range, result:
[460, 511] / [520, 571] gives 1.29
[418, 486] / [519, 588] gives 1.40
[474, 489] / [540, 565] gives 1.33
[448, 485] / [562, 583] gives 1.62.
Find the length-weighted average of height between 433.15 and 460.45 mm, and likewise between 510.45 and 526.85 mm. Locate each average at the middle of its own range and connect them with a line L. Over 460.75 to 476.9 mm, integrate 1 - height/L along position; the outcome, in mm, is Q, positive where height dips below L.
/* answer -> 6.6 mm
